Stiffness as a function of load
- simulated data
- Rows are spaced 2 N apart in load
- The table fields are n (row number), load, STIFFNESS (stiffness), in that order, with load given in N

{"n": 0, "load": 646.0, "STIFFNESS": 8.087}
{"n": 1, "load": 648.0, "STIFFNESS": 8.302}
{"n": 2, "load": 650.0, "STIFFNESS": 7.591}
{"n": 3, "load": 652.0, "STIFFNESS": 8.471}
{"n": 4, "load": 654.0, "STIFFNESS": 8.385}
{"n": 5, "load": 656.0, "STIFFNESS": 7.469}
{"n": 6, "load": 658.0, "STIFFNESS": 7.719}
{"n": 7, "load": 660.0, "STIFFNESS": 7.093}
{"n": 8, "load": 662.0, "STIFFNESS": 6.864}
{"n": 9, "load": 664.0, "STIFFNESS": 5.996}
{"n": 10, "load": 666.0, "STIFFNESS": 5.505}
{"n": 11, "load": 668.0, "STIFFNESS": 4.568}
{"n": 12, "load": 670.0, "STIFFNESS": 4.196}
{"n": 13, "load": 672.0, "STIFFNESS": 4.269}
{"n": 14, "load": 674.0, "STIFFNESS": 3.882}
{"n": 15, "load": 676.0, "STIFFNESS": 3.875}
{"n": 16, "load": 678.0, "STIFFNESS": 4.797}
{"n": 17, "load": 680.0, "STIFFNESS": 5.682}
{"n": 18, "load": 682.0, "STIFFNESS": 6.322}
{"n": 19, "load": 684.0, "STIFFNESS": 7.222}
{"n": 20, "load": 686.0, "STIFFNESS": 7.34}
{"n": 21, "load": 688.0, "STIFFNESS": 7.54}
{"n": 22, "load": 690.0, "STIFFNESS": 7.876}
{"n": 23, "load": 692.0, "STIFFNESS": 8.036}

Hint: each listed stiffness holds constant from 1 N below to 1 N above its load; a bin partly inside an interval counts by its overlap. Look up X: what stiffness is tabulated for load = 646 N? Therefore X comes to 8.087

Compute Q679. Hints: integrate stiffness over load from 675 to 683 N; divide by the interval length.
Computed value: 5.17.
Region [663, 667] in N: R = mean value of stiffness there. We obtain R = 5.75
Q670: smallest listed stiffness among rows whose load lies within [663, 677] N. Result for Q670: 3.875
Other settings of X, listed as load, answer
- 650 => 7.591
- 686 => 7.34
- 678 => 4.797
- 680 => 5.682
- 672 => 4.269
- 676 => 3.875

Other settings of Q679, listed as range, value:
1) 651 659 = 8.01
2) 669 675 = 4.12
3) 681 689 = 7.11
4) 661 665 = 6.43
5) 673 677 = 3.88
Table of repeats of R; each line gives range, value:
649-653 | 8.03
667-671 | 4.38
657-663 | 7.23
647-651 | 7.95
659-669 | 6.01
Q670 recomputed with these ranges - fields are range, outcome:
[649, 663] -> 6.864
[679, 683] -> 5.682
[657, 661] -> 7.093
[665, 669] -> 4.568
